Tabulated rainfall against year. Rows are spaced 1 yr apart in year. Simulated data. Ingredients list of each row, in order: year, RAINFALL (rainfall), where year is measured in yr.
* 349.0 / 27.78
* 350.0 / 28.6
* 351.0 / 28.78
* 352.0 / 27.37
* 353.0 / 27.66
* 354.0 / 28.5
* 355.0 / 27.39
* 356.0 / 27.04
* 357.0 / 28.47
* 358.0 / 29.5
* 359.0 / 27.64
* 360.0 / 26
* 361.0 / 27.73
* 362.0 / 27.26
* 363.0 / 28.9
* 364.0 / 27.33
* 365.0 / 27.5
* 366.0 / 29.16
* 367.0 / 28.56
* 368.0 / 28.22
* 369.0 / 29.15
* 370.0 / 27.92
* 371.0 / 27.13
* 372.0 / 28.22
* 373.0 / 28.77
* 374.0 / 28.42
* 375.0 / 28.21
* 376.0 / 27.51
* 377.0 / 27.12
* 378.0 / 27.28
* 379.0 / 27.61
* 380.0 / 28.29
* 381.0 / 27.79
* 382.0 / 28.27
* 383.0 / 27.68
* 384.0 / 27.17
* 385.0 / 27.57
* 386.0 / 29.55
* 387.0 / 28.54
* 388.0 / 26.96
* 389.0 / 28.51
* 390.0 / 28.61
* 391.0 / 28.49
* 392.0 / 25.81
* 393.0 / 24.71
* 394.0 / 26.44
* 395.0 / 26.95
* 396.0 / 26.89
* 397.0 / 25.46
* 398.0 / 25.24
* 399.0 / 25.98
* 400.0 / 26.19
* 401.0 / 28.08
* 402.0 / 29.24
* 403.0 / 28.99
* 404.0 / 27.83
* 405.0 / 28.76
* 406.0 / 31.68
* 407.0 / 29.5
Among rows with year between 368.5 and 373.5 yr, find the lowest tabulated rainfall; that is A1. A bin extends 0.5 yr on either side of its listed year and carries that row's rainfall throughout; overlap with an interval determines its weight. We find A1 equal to 27.13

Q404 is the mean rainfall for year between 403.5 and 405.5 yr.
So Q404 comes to 28.3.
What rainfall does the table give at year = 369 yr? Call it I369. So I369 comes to 29.15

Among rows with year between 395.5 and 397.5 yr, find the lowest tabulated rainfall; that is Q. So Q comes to 25.46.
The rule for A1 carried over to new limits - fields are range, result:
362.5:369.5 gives 27.33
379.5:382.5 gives 27.79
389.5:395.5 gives 24.71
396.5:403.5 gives 25.24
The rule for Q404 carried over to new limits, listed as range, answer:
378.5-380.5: 27.9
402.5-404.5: 28.4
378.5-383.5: 27.9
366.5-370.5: 28.5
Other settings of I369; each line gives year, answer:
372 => 28.22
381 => 27.79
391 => 28.49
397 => 25.46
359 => 27.64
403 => 28.99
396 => 26.89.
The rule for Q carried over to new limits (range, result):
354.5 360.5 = 26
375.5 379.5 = 27.12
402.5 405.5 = 27.83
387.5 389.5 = 26.96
